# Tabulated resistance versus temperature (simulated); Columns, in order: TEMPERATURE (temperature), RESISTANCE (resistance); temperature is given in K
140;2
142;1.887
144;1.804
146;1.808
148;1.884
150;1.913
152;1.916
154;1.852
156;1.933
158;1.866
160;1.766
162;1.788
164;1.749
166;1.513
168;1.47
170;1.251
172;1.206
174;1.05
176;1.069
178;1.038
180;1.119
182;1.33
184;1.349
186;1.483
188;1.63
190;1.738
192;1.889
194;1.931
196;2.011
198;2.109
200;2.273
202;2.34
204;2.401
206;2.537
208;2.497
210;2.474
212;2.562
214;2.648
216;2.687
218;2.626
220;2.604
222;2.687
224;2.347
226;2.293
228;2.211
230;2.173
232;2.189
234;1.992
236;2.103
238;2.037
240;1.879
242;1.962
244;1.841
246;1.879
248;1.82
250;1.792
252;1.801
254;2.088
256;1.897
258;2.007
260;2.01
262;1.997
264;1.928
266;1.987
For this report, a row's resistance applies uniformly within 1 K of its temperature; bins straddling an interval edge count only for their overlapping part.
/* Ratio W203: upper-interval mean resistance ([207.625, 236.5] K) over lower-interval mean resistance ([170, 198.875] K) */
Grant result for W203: 1.6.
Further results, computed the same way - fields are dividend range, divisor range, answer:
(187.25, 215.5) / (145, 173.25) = 1.31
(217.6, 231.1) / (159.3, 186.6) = 1.77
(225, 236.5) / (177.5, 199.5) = 1.33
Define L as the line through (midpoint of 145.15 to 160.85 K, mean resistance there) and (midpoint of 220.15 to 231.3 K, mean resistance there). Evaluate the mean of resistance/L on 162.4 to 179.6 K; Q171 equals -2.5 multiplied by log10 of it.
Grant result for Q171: 0.455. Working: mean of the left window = 1.87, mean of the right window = 2.36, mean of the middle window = 1.3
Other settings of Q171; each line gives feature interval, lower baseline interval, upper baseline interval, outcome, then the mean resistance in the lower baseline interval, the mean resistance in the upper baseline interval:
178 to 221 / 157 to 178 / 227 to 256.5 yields -0.223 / 1.45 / 1.98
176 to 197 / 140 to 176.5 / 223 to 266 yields 0.169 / 1.67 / 2.01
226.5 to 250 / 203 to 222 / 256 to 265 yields 0.126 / 2.57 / 1.98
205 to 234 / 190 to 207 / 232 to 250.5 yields -0.192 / 2.16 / 1.94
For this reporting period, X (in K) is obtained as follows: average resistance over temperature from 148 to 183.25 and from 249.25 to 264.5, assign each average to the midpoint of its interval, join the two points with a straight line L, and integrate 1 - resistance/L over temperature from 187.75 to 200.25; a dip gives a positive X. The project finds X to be -2.1 K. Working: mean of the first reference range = 1.53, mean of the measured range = 1.94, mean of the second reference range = 1.94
